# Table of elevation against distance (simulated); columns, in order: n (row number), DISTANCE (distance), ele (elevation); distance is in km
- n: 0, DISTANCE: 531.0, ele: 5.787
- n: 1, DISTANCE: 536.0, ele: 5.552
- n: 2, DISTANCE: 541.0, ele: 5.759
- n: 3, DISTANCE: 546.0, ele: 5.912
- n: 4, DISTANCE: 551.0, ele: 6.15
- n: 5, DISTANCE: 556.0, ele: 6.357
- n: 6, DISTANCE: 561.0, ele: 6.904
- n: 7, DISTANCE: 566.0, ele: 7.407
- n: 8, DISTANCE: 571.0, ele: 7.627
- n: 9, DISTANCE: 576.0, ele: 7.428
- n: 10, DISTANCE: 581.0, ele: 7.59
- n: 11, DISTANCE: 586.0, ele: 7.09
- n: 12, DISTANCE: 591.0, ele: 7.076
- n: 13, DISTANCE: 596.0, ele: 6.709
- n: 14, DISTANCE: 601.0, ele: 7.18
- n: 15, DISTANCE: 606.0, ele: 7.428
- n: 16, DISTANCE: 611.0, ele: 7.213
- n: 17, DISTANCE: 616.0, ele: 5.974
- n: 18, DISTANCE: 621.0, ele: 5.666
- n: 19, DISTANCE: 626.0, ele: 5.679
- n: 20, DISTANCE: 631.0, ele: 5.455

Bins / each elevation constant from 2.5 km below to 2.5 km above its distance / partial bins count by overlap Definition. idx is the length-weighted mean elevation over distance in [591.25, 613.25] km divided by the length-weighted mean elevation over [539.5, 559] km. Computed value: 1.17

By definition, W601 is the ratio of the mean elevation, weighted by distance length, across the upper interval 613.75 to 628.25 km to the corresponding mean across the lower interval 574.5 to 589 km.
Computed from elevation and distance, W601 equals 0.8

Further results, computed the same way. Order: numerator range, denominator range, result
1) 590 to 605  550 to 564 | 1.07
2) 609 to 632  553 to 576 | 0.85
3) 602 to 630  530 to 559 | 1.07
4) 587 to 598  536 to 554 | 1.17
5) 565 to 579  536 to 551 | 1.28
